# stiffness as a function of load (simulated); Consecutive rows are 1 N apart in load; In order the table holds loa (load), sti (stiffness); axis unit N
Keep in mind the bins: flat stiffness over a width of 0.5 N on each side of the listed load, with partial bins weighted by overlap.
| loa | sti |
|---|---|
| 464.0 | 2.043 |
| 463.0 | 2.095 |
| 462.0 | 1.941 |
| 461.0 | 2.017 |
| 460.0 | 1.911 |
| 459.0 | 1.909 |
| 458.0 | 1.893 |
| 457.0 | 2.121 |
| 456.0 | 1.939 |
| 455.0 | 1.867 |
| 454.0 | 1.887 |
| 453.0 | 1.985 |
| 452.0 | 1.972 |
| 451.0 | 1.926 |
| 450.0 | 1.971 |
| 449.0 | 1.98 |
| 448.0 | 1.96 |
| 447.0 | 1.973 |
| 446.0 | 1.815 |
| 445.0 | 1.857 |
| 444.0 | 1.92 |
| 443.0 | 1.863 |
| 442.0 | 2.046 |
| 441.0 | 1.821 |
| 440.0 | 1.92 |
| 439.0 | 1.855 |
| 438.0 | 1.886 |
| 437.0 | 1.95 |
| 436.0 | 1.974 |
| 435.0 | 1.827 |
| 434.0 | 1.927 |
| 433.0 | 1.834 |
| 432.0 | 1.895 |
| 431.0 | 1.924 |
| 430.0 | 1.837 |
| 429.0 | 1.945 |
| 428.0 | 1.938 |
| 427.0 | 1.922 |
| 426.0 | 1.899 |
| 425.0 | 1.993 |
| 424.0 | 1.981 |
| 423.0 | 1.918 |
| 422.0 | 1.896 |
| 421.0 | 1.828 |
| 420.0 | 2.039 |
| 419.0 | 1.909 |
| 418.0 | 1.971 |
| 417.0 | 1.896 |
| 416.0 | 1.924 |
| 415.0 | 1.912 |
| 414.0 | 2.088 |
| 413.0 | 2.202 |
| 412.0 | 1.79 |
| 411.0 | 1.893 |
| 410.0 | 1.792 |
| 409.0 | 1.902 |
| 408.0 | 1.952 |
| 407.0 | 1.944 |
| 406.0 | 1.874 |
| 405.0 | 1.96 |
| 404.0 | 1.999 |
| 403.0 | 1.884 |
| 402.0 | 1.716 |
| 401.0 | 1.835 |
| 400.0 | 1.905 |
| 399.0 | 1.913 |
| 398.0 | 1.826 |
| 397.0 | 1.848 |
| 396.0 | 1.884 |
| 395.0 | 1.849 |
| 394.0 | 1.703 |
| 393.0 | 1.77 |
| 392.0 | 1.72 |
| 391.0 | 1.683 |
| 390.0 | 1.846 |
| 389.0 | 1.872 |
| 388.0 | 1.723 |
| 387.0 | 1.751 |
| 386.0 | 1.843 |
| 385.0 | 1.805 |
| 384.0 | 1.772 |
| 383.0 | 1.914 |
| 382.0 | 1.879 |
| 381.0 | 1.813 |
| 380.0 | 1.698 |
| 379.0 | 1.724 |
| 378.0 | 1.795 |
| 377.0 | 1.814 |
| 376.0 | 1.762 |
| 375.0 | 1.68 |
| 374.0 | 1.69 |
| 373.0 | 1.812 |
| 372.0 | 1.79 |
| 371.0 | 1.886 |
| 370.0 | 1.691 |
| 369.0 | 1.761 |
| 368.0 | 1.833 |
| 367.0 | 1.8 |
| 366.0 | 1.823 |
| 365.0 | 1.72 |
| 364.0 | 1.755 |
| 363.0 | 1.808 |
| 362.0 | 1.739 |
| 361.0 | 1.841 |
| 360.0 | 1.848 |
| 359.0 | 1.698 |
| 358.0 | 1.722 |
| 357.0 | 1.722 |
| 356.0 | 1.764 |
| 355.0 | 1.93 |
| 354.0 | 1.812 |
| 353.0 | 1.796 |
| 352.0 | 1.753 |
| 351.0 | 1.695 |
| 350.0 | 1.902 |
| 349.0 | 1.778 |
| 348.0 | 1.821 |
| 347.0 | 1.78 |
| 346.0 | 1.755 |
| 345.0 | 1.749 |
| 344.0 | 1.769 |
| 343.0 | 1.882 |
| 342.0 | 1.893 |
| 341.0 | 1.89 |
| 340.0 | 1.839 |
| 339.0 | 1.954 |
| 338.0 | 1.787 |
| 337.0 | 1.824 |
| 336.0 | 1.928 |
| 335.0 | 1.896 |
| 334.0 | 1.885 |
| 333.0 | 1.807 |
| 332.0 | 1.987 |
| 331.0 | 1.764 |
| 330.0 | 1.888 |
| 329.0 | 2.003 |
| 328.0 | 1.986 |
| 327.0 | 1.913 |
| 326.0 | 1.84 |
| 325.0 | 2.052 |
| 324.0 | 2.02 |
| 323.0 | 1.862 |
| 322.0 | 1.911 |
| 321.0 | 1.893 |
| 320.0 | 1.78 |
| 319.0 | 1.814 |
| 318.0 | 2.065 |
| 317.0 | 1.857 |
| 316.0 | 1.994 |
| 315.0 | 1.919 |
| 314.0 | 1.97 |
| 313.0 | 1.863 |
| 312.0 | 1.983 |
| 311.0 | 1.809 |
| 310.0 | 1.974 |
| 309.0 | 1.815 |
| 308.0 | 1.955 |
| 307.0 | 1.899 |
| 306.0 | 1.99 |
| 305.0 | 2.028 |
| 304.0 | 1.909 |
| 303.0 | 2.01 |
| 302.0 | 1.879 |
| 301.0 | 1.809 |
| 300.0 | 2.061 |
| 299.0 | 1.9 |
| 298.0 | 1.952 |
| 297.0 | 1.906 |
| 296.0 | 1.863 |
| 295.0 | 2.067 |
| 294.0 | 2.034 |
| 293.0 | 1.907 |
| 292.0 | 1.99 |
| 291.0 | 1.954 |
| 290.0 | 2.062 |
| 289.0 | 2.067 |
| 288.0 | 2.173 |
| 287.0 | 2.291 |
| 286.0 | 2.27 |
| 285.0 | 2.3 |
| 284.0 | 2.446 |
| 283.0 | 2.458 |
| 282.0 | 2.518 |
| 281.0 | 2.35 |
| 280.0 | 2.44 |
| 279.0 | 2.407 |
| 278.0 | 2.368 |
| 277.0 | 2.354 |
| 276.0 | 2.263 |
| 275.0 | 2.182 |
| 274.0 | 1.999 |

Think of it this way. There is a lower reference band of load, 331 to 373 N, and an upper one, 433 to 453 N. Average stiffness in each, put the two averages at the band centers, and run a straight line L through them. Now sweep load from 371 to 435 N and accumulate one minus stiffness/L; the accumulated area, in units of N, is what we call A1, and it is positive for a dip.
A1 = 0.3 N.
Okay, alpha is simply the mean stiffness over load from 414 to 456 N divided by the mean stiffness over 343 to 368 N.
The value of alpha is 1.1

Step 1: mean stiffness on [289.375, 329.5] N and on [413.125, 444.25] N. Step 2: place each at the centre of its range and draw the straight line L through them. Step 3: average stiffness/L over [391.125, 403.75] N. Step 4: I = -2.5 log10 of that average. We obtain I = 0.06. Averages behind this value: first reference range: 1.94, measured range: 1.82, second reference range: 1.92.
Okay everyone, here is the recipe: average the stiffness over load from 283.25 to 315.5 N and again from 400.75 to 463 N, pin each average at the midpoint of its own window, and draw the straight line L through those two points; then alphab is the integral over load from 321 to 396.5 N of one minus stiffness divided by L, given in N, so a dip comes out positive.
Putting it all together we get 5.78 N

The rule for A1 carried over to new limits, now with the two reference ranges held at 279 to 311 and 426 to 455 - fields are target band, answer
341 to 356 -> 1.5 N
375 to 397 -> 2.0 N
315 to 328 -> 0.8 N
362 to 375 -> 1.4 N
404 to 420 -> 0.0 N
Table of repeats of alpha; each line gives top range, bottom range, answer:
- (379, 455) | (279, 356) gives 0.96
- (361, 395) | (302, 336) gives 0.93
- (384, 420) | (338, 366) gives 1.04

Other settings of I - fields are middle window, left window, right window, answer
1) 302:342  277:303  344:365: 0.03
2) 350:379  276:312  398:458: 0.13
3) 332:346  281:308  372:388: 0.04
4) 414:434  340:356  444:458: -0.01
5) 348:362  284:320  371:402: 0.05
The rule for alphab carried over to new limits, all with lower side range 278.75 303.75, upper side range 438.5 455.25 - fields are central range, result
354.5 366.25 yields 1.5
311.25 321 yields 0.8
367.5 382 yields 1.7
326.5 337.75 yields 0.9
